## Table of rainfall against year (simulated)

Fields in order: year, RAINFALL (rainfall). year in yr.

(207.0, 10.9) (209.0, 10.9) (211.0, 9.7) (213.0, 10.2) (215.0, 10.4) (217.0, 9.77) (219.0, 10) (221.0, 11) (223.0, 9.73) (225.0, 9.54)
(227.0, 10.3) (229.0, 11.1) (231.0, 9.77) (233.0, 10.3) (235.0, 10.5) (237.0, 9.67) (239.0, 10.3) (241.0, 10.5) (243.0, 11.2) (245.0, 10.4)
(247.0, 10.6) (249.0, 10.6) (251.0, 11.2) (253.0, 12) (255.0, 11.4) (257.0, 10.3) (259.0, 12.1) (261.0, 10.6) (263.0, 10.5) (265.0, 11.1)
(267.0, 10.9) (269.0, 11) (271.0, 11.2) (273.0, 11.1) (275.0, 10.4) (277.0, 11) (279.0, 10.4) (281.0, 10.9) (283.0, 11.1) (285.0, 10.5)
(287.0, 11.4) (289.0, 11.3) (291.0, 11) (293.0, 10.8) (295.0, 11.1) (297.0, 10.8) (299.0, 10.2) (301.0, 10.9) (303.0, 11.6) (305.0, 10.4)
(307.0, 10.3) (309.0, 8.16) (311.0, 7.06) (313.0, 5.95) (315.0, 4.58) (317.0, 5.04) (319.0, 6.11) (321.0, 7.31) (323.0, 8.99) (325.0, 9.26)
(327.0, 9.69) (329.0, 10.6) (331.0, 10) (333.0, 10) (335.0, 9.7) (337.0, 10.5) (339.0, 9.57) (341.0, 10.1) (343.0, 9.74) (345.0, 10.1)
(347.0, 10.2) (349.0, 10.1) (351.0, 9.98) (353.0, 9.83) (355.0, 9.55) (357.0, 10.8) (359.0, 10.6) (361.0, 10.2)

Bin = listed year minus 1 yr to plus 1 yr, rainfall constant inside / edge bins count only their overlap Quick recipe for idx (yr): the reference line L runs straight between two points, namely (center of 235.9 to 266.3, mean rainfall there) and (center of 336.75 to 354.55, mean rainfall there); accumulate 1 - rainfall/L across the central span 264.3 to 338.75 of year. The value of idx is 4.3 yr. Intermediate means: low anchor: 10.8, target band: 9.79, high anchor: 9.98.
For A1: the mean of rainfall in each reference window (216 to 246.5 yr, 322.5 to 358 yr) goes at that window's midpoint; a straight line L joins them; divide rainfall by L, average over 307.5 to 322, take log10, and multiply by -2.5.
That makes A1 0.48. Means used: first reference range 10.3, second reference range 9.94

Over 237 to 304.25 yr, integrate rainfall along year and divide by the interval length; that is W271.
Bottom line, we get 10.9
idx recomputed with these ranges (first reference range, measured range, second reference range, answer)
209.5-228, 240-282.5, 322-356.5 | -3.8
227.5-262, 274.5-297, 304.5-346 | -2.8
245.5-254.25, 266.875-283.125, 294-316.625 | -1.1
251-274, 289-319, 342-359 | 4.3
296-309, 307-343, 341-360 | 6.4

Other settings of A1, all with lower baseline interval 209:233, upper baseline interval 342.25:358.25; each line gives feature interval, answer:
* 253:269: -0.09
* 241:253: -0.07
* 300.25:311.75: 0.04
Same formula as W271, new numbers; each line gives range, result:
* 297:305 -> 10.8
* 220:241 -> 10.2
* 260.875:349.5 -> 9.84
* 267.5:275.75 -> 10.9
